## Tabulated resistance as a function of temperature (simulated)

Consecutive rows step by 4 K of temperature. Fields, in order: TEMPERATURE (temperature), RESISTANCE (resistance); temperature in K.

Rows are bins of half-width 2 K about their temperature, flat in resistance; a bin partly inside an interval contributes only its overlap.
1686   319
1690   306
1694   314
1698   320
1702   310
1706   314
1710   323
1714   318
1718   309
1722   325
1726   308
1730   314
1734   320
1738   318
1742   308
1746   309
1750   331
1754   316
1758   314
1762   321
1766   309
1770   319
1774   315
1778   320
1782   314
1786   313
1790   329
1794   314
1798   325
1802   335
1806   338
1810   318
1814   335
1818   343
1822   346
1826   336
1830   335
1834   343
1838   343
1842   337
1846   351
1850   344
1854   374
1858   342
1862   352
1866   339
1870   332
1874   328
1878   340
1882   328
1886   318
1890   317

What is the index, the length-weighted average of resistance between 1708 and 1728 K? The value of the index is 317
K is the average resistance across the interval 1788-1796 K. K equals 322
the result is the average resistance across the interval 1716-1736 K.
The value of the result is 315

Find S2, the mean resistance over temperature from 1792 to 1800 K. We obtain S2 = 320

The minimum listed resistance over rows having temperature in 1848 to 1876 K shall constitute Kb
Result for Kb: 328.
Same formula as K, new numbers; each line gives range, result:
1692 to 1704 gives 315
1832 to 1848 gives 344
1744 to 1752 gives 320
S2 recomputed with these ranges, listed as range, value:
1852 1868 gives 352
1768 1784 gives 317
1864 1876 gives 333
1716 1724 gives 317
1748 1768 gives 318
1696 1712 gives 317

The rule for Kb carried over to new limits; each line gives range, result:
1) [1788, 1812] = 314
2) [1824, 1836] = 335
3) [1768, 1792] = 313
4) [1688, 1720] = 306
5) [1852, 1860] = 342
